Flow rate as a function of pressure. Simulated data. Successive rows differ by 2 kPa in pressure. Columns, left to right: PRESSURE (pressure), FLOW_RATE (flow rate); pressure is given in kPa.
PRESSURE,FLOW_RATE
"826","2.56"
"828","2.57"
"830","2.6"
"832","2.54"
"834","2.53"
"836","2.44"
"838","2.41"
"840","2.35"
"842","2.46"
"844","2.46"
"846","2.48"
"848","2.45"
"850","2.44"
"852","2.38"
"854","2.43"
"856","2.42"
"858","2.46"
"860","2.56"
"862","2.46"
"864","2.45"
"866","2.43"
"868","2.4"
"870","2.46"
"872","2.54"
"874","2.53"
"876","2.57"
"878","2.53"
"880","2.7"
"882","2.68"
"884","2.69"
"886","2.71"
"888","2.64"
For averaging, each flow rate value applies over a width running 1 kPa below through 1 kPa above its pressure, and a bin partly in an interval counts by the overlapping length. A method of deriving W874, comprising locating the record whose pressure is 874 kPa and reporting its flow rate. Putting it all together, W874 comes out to 2.53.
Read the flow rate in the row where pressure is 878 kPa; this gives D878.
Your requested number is 2.53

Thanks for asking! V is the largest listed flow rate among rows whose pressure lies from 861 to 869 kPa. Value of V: 2.46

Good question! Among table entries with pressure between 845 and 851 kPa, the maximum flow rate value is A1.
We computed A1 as 2.48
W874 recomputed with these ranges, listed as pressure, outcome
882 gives 2.68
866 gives 2.43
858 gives 2.46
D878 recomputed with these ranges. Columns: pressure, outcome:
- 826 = 2.56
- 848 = 2.45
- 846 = 2.48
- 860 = 2.56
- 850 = 2.44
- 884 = 2.69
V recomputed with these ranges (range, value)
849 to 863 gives 2.56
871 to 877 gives 2.57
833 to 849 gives 2.53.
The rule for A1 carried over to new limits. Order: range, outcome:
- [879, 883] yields 2.7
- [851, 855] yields 2.43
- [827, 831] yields 2.6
